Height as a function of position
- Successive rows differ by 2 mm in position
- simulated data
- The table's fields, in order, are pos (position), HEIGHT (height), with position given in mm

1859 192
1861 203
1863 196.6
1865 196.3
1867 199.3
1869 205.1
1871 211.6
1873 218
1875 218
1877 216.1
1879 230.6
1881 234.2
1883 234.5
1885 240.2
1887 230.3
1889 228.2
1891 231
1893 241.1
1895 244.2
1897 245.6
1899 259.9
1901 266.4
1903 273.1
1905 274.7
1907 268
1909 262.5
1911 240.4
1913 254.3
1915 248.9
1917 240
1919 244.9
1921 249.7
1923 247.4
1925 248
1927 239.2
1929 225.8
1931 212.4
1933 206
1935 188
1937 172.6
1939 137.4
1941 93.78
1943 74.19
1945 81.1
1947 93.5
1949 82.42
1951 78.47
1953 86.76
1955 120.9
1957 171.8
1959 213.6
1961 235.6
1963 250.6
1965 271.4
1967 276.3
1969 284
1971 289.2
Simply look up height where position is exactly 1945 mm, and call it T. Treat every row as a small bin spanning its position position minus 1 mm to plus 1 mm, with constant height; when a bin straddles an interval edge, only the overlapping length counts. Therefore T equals 81.1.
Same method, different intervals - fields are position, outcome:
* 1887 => 230.3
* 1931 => 212.4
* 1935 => 188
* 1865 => 196.3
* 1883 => 234.5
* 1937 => 172.6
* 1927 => 239.2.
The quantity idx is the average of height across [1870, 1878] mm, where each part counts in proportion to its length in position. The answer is 216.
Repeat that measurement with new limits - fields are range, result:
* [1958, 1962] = 225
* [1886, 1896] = 235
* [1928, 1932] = 219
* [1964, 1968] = 274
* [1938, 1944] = 102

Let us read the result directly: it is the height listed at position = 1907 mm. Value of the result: 268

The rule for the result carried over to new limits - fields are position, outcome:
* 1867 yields 199.3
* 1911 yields 240.4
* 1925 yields 248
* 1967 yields 276.3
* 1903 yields 273.1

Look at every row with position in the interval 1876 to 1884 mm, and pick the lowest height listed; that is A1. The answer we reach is 216.1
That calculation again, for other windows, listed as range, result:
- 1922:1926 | 247.4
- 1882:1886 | 234.5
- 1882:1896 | 228.2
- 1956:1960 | 171.8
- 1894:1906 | 244.2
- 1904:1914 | 240.4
